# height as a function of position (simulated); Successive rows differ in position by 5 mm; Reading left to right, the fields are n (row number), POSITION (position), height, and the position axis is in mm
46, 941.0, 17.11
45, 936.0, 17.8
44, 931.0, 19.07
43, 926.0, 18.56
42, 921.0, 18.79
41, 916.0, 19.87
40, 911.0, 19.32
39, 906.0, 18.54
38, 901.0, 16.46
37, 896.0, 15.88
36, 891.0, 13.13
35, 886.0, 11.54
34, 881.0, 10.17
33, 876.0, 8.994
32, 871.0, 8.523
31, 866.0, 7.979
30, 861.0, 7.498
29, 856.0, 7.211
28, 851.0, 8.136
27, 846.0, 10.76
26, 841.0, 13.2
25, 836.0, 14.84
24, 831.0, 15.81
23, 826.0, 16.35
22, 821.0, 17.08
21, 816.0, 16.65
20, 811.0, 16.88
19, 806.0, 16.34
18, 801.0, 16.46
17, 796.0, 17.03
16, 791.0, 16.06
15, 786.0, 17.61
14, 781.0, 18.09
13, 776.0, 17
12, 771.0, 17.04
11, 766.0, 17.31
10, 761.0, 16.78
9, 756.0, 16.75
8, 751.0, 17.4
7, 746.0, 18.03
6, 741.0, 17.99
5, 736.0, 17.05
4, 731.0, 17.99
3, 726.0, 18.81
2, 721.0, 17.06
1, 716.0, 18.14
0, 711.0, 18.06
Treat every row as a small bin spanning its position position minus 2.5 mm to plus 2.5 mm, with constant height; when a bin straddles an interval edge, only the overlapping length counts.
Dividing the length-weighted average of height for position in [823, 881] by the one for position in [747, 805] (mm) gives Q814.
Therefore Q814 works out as 0.64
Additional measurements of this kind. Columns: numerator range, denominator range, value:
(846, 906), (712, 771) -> 0.62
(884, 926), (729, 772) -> 0.97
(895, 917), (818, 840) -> 1.14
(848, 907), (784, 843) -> 0.68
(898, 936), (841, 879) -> 2.11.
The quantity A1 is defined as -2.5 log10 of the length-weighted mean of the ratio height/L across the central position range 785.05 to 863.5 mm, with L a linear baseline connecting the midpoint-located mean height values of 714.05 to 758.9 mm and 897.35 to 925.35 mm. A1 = 0.26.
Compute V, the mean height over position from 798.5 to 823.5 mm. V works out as 16.7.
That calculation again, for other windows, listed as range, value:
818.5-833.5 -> 16.4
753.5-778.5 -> 17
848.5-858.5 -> 7.67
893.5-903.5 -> 16.2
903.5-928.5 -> 19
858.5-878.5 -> 8.25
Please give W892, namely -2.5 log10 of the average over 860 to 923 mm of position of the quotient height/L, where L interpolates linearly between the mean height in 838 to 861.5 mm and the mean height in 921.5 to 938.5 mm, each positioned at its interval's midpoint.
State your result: 0.07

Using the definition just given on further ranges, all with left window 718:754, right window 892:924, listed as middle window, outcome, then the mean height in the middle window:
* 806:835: 0.09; 16.4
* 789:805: 0.08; 16.5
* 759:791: 0.04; 17.2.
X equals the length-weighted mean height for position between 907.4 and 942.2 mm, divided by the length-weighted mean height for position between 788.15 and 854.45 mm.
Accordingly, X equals 1.3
